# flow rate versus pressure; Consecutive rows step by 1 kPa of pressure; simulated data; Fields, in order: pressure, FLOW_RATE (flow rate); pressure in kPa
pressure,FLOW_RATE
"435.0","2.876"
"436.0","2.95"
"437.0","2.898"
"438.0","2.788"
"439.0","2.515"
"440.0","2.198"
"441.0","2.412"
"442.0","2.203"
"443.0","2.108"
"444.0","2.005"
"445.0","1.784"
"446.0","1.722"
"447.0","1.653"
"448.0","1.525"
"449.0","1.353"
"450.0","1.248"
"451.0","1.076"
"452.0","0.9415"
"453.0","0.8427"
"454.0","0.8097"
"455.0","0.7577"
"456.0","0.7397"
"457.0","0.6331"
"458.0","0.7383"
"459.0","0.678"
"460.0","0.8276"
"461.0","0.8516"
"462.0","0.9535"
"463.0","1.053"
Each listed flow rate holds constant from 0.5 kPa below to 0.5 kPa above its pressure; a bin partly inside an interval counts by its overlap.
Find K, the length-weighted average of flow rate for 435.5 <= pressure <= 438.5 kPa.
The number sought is 2.88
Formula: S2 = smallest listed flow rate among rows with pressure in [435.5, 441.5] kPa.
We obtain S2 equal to 2.198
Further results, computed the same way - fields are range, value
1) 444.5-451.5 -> 1.076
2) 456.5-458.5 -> 0.6331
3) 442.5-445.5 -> 1.784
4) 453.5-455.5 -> 0.7577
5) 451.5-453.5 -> 0.8427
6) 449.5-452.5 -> 0.9415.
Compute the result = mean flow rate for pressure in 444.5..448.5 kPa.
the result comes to 1.67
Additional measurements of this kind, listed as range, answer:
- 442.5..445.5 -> 1.97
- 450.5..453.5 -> 0.953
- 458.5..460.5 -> 0.753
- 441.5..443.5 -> 2.16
